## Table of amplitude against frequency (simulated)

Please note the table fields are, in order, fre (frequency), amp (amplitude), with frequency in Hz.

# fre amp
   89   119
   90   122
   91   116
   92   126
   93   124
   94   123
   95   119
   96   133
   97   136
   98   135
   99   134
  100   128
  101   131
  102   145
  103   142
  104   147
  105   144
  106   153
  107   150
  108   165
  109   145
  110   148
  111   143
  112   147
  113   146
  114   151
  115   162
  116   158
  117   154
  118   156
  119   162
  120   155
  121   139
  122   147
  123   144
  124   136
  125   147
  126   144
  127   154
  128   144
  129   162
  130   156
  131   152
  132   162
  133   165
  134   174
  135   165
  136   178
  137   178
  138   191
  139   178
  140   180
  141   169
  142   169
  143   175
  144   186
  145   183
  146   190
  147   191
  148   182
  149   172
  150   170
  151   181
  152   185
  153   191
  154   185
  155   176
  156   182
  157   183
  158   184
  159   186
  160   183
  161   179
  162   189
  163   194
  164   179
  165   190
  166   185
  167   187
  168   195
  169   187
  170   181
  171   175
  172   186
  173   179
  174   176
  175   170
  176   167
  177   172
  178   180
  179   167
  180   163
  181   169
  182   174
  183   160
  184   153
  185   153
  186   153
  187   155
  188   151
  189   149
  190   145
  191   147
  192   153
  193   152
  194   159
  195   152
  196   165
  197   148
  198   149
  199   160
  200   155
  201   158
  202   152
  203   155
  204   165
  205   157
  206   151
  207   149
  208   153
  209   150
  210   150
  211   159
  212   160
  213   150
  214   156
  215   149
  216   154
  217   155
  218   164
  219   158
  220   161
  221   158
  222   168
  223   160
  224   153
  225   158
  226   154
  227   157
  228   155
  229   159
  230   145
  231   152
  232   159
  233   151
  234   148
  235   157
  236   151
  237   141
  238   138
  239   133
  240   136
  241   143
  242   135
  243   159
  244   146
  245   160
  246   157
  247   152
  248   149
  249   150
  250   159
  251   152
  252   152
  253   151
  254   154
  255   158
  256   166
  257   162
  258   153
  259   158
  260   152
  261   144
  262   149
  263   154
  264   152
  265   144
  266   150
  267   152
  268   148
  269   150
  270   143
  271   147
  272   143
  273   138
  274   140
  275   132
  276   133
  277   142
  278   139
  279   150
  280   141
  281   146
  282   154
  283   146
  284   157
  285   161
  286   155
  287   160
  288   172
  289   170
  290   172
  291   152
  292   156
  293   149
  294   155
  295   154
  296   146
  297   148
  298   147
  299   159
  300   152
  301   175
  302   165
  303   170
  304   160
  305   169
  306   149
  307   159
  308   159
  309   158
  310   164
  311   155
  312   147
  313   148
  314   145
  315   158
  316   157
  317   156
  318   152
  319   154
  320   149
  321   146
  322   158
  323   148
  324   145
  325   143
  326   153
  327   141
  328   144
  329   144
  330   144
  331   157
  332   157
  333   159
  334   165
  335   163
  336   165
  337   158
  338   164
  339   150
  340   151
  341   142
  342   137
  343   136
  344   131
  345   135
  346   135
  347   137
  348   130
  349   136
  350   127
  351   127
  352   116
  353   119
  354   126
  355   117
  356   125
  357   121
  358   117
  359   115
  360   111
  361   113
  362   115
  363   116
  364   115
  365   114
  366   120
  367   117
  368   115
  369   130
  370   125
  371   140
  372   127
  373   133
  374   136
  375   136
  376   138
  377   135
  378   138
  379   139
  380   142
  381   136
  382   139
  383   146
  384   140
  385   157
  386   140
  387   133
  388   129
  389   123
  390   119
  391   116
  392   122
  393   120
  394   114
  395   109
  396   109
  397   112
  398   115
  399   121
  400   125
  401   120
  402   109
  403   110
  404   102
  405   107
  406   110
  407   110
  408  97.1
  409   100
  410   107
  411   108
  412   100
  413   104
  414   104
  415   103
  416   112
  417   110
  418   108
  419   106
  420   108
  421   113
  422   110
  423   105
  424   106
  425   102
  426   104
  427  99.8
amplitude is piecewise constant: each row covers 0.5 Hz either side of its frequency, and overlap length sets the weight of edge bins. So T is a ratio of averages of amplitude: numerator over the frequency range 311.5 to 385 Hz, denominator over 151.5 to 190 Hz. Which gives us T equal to 0.8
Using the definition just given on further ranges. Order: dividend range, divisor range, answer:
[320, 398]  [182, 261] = 0.87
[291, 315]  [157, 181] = 0.86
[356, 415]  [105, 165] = 0.72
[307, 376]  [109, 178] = 0.82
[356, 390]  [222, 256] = 0.85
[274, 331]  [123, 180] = 0.87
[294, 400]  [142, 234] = 0.84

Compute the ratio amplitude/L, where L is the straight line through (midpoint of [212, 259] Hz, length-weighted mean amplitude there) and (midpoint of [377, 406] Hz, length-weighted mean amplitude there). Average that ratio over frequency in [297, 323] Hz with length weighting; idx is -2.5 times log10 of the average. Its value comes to -0.122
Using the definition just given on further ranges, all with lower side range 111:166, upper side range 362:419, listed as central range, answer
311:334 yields -0.130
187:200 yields 0.041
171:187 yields -0.043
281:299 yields -0.117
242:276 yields -0.032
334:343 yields -0.174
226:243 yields 0.019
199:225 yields -0.008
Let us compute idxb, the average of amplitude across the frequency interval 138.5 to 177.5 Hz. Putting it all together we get 181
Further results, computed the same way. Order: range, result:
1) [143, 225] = 167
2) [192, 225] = 156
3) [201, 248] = 153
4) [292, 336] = 154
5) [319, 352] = 146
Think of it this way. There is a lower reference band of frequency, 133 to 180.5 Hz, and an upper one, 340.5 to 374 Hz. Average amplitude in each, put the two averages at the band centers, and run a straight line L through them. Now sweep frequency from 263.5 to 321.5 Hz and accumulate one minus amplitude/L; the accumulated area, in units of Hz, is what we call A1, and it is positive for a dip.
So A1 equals -4.1 Hz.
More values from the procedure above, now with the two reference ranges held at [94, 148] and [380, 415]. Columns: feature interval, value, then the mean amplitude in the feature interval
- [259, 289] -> -3.1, 149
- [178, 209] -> -2.2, 156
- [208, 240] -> -2.6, 153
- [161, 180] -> -4.0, 181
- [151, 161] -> -2.2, 184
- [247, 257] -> -1.2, 155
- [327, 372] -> -3.2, 134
